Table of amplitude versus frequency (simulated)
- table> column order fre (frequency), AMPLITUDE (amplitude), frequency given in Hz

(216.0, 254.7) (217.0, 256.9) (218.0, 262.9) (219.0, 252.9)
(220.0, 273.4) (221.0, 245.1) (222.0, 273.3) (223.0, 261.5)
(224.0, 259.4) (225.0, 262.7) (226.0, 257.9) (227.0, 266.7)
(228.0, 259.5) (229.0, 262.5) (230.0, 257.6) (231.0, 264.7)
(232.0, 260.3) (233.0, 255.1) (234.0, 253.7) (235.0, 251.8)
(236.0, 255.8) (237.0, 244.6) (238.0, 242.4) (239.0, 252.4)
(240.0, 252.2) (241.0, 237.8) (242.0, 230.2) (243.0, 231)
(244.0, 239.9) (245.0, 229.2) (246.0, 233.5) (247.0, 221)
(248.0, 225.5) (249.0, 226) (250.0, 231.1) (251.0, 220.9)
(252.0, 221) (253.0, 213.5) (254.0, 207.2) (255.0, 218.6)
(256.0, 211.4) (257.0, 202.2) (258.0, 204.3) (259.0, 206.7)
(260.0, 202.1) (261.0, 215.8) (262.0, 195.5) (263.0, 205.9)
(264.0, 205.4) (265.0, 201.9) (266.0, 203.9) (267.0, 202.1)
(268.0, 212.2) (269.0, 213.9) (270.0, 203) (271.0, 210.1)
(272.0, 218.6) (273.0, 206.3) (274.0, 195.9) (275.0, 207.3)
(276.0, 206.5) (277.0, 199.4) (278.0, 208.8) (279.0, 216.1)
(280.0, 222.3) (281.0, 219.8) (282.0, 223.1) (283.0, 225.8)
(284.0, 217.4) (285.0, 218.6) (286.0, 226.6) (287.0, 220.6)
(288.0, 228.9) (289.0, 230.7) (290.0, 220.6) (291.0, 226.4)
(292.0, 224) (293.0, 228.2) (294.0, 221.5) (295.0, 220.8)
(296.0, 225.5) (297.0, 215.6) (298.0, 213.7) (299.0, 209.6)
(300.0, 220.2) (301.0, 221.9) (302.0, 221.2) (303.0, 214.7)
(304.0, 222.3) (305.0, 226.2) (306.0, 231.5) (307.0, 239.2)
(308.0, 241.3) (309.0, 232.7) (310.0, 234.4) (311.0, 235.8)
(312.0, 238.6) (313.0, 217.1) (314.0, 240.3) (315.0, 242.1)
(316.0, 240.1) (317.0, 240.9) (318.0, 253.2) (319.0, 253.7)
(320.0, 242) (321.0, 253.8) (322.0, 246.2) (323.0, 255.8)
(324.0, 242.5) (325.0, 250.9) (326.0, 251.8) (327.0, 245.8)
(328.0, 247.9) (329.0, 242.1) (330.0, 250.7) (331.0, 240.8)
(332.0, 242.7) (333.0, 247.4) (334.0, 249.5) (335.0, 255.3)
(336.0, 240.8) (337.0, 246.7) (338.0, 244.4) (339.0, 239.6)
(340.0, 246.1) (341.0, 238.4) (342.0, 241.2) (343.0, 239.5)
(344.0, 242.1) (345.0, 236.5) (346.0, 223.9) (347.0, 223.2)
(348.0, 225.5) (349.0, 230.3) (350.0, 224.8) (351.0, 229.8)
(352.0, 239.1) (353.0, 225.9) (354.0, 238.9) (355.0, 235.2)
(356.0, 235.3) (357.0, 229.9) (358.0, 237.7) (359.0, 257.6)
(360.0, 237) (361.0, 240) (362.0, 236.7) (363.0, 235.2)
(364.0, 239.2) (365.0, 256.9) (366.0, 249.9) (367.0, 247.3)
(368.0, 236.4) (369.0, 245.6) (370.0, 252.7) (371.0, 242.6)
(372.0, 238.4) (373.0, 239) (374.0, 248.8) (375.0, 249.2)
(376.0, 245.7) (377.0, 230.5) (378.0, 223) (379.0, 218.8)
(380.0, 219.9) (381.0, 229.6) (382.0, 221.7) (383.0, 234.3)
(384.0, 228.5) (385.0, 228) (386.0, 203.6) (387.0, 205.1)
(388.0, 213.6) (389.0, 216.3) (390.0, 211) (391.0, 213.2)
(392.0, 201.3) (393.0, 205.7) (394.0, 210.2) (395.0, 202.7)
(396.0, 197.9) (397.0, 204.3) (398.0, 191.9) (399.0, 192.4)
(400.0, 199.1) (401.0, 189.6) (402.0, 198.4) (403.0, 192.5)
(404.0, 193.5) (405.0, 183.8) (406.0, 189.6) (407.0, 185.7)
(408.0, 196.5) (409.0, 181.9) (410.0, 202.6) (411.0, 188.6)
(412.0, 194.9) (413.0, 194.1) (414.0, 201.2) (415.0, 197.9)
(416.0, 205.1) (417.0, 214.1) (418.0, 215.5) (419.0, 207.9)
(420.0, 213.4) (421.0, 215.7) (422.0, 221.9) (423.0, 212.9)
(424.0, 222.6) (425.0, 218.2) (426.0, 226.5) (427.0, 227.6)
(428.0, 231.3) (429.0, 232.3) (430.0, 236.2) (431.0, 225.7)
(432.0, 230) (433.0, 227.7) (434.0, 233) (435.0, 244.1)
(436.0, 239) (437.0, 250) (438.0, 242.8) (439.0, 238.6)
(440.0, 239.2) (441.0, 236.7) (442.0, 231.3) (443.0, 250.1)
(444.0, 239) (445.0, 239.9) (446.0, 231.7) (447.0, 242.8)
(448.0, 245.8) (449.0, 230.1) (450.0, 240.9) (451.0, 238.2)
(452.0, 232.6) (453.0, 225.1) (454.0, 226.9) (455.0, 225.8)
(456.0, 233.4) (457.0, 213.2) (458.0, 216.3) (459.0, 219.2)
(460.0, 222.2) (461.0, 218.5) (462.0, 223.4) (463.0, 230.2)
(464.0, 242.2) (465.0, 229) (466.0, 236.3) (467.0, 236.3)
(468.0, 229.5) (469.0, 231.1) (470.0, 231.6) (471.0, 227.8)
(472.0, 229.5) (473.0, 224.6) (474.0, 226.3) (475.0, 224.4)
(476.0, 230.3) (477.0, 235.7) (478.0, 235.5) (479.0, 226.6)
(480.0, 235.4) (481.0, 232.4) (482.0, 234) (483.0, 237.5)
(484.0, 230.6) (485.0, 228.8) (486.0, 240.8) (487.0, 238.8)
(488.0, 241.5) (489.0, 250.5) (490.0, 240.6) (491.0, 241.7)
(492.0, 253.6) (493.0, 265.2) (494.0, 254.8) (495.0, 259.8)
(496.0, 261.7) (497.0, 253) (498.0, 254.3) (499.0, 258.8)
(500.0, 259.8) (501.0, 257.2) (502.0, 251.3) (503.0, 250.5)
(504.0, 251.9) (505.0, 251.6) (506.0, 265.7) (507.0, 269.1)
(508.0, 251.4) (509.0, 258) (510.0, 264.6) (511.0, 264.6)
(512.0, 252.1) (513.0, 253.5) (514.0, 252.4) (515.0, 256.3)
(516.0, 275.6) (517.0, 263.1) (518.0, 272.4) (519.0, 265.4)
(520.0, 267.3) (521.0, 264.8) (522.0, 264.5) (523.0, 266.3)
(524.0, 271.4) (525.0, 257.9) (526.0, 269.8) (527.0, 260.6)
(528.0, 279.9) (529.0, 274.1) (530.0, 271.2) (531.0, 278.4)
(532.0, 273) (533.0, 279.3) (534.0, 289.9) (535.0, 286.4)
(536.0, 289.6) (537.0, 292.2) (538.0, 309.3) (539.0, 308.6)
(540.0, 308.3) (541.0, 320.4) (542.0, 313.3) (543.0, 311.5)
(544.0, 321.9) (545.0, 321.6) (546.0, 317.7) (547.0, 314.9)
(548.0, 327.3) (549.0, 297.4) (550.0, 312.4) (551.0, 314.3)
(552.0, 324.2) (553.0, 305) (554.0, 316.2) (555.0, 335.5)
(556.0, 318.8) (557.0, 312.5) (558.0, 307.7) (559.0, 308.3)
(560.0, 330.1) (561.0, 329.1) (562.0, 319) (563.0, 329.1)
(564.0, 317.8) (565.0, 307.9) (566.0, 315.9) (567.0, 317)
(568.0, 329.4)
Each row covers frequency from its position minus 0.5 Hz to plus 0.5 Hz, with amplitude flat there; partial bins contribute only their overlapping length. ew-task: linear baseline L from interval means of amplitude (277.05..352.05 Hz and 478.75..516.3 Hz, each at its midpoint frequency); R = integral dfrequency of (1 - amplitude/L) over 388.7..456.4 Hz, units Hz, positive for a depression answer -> 7.3 Hz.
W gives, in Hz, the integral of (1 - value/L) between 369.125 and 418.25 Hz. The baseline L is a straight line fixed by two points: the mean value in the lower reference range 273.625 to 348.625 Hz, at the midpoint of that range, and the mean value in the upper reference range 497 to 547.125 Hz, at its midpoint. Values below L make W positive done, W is 7.4 Hz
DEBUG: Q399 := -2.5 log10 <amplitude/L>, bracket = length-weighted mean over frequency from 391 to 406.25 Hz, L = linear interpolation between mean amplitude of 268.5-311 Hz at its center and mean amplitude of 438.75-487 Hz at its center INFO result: 0.153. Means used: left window 220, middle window 198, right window 232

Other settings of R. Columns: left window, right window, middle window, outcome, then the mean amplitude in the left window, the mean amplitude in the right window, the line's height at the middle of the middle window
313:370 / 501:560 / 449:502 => 7.0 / 242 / 285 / 272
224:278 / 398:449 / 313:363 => -4.3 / 227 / 217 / 222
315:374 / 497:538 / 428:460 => 2.7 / 242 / 266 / 256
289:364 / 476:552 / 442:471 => 3.0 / 236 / 269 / 259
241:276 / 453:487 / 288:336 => -3.8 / 214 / 229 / 218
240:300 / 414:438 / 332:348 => -1.5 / 217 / 224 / 220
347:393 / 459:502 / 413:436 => 1.4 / 232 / 239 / 235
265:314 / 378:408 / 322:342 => -3.0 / 220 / 206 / 214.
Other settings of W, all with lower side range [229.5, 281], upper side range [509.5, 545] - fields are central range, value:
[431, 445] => 1.21 Hz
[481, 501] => 1.78 Hz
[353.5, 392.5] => 2.26 Hz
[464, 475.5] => 1.59 Hz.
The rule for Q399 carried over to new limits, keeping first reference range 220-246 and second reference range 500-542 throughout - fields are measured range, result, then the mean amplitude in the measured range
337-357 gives 0.110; 235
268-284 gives 0.201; 212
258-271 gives 0.230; 206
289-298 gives 0.152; 223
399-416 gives 0.337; 193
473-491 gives 0.148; 235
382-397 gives 0.231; 212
